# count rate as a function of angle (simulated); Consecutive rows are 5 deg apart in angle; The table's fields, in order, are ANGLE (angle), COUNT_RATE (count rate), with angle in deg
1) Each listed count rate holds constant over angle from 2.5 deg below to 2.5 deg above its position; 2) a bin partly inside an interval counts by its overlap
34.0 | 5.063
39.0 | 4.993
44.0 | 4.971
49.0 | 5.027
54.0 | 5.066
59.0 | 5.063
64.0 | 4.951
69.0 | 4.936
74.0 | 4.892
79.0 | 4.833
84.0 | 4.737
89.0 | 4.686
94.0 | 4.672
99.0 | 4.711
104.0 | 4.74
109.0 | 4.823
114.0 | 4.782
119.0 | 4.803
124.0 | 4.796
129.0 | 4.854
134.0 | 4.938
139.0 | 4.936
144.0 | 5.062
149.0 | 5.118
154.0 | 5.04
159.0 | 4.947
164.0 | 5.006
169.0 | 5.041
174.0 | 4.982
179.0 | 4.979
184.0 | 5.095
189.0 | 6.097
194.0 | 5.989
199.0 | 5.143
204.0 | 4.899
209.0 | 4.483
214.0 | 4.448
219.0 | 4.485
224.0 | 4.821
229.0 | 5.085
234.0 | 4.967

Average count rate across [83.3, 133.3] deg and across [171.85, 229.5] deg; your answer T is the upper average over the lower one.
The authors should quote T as 1.1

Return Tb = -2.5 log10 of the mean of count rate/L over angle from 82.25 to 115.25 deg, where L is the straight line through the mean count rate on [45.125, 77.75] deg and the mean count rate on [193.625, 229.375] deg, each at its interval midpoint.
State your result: 0.05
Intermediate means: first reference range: 4.98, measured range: 4.73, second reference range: 4.85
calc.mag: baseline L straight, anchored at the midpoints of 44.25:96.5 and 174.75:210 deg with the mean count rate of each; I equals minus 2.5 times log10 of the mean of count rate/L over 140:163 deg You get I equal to 0.02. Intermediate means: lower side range 4.89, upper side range 5.26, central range 5.03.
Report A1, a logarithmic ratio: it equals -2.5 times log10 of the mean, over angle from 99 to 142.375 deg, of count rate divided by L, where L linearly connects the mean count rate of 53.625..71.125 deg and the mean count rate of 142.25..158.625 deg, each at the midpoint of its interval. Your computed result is 0.045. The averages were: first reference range 5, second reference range 5.06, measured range 4.83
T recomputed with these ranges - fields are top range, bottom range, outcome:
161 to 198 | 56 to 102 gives 1.10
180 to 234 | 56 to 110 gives 1.05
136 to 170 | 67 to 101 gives 1.05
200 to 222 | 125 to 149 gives 0.93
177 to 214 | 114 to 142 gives 1.07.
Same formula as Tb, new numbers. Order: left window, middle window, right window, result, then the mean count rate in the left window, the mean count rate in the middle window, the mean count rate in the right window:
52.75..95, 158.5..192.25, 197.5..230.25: -0.09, 4.87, 5.2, 4.74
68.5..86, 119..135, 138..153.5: 0.03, 4.84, 4.85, 5.05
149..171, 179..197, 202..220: -0.17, 5.02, 5.61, 4.58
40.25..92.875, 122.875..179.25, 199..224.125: -0.05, 4.91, 4.98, 4.66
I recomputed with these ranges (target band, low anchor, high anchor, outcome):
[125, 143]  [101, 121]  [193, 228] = -0.02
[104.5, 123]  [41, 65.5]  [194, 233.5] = 0.04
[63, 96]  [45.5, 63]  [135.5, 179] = 0.05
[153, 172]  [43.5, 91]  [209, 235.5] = -0.05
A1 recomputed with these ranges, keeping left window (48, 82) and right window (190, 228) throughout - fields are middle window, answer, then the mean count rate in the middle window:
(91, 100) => 0.06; 4.69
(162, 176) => -0.01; 5.01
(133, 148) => -0.01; 5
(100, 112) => 0.04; 4.77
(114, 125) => 0.04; 4.8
